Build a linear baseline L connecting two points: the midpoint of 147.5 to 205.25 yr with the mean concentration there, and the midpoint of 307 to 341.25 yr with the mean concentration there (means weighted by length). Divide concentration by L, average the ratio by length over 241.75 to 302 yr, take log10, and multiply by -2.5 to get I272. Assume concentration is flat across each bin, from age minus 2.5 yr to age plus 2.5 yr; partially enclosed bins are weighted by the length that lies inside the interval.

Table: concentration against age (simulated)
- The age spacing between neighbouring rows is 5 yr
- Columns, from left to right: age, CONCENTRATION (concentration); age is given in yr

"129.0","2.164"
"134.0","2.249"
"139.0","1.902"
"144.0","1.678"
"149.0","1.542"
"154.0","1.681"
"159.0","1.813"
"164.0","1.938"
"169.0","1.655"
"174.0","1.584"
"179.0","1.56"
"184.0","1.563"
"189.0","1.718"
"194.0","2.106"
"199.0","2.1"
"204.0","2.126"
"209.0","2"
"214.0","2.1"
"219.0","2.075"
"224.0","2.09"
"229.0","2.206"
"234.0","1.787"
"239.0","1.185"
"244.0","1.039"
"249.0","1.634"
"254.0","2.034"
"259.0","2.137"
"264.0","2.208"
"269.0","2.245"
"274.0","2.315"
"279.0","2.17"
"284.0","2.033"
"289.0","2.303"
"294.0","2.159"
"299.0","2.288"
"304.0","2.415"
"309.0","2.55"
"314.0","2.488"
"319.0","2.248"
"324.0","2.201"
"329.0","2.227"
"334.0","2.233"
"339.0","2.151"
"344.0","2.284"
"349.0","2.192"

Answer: 0.03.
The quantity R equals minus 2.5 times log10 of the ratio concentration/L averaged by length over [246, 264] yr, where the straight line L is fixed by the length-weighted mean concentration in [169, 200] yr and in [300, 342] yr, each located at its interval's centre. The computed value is 0.05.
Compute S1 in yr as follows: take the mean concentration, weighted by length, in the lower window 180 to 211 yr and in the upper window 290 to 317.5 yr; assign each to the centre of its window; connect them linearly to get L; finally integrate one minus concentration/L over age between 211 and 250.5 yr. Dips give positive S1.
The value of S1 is 5.5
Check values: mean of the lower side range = 1.92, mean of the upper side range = 2.37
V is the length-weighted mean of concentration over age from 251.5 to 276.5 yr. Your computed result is 2.19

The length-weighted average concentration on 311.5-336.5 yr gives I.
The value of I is 2.28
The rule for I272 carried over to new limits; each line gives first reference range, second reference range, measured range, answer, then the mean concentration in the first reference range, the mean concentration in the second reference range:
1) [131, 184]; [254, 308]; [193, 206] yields -0.106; 1.75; 2.23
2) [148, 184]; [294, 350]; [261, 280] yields -0.073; 1.68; 2.29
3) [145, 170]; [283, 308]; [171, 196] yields 0.083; 1.73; 2.27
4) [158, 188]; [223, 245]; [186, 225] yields -0.208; 1.68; 1.67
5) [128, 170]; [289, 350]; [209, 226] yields -0.028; 1.84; 2.29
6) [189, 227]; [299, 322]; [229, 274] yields 0.203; 2.06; 2.41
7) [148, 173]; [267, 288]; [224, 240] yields 0.100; 1.73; 2.2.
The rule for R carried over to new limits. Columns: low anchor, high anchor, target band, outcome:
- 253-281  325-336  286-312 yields -0.062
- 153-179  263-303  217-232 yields -0.076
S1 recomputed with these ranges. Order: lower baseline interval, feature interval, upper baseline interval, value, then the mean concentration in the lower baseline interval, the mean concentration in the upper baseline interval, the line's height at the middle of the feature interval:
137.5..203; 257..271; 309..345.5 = -0.84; 1.76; 2.28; 2.07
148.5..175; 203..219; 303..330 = -1.22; 1.72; 2.36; 1.92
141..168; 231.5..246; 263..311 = 5.05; 1.73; 2.27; 2.07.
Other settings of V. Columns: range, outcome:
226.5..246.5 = 1.55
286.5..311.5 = 2.34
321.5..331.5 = 2.21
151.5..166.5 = 1.81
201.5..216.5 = 2.08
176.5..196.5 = 1.74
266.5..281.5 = 2.24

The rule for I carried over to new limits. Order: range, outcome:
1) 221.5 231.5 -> 2.15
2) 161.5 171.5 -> 1.8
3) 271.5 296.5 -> 2.2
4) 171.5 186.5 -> 1.57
